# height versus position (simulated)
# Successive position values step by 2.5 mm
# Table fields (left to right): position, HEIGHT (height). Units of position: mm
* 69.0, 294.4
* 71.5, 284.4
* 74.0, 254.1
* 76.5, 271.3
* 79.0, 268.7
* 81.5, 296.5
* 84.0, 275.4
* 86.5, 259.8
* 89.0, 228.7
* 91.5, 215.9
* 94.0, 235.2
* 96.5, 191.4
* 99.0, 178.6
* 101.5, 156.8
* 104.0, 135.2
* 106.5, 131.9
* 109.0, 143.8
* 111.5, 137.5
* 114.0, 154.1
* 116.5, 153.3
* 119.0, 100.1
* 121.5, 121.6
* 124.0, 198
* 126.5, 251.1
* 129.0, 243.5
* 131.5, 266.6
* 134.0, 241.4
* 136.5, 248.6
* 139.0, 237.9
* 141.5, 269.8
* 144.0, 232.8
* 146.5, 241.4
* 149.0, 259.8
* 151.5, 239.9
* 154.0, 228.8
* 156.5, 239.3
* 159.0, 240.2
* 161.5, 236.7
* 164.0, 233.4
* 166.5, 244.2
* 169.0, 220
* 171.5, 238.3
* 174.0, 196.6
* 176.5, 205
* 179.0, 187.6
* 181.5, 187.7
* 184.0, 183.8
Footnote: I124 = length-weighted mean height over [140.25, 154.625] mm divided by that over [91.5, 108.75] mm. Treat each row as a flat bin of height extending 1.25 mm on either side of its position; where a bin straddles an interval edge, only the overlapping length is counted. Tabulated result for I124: 1.4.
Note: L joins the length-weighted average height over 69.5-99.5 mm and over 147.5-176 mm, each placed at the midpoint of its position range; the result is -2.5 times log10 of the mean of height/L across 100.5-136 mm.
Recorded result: 0.348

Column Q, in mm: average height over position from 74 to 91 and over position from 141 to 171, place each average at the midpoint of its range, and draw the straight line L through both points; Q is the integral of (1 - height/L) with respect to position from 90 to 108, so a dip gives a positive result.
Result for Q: 5.6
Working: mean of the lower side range 264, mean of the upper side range 240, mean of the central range 178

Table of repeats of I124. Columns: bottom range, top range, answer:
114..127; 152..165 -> 1.49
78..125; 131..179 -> 1.26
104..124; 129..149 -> 1.79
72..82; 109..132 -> 0.65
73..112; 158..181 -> 1.04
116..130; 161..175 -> 1.28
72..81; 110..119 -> 0.53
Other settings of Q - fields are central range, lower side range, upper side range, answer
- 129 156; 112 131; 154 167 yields -4.9 mm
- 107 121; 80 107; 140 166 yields 5.4 mm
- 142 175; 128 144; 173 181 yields -2.4 mm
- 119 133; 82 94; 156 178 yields 1.8 mm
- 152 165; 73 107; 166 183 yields -1.5 mm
